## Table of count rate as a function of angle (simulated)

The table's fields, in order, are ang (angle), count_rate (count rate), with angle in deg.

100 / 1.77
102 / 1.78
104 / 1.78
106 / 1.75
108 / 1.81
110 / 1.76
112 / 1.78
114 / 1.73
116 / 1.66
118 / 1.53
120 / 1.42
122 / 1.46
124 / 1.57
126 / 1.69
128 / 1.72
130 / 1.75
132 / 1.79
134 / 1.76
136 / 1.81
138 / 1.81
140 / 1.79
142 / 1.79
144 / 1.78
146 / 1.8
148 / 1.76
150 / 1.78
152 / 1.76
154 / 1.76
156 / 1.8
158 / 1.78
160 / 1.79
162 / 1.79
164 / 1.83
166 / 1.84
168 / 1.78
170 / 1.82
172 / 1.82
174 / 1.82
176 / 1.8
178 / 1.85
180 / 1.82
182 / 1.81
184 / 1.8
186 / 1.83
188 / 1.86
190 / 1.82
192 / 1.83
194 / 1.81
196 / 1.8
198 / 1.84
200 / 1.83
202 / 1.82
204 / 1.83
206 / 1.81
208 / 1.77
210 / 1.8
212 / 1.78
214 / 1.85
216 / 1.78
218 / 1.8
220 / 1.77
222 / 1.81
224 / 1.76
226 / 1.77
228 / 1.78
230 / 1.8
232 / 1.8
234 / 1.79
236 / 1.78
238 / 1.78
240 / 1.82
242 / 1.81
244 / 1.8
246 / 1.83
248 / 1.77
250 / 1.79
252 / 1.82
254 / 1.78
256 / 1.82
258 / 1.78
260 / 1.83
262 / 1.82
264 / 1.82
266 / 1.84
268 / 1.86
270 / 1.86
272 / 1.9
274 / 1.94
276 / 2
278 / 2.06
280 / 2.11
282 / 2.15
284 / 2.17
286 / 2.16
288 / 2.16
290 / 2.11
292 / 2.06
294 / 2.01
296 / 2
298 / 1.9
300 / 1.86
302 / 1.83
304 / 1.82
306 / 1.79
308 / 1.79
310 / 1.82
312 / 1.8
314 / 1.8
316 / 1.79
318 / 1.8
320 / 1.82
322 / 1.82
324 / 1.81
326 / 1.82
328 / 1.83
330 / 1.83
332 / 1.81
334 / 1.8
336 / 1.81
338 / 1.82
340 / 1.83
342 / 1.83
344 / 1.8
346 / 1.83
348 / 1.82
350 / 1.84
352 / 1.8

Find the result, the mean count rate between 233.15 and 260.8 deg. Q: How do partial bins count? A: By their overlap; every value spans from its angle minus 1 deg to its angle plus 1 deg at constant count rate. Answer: 1.8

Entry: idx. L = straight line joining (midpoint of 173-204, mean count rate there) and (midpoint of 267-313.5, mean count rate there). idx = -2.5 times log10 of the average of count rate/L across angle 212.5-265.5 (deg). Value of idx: 0.05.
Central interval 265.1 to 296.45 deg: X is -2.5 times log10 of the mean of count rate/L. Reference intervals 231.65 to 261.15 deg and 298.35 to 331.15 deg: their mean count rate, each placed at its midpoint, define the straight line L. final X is -0.12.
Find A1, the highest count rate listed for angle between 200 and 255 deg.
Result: 1.85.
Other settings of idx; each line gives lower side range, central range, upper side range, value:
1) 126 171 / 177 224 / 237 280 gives 0.001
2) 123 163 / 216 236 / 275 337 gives 0.033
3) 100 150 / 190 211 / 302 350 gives -0.035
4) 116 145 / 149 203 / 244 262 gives -0.048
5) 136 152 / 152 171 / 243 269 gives -0.004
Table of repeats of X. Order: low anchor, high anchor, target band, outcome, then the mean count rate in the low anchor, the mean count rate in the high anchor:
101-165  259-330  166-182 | -0.022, 1.74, 1.91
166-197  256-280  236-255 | 0.043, 1.82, 1.89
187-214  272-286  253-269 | 0.108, 1.82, 2.07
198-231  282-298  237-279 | 0.069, 1.8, 2.09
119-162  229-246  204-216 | -0.013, 1.73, 1.8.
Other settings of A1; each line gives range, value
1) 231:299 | 2.17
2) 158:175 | 1.84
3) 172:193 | 1.86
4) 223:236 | 1.8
